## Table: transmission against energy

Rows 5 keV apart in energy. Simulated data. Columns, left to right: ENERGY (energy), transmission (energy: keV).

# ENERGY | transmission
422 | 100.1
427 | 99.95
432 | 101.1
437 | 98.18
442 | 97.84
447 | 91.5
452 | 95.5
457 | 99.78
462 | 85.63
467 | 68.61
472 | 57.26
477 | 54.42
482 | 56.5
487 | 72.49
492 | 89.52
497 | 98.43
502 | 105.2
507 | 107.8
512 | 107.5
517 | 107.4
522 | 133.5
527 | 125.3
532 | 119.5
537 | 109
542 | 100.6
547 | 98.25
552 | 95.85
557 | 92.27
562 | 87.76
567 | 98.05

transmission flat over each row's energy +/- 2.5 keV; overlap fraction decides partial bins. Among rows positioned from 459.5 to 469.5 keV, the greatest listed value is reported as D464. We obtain 85.63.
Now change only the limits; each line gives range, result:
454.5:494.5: 99.78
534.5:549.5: 109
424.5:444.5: 101.1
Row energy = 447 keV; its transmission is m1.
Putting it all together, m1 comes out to 91.5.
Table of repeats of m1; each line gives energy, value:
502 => 105.2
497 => 98.43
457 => 99.78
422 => 100.1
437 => 98.18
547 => 98.25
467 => 68.61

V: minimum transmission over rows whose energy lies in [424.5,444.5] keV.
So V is 97.84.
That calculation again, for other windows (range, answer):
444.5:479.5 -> 54.42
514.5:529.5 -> 107.4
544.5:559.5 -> 92.27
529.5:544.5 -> 100.6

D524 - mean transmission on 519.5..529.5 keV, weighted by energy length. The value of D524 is 129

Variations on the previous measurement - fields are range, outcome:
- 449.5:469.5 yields 87.4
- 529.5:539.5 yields 114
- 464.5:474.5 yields 62.9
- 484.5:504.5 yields 91.4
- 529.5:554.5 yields 105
